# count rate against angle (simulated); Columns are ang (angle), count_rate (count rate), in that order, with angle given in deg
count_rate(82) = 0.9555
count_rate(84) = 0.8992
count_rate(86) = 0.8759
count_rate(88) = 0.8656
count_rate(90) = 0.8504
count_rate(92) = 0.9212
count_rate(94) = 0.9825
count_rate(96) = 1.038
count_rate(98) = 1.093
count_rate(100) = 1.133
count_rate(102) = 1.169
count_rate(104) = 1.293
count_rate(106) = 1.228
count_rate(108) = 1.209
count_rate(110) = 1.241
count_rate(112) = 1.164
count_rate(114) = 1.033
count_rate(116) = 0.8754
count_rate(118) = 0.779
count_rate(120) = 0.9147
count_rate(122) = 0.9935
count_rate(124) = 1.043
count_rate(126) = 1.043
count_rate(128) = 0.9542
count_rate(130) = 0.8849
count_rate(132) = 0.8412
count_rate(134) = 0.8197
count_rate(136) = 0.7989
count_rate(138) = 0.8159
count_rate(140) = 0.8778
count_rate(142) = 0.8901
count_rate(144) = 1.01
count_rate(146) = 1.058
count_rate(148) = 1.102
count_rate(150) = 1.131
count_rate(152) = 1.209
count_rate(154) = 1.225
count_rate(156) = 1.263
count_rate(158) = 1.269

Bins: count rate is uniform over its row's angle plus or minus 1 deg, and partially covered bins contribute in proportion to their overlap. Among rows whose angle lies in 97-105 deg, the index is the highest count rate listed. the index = 1.293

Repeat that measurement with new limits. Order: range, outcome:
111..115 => 1.164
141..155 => 1.225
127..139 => 0.9542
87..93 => 0.9212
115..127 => 1.043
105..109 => 1.228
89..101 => 1.133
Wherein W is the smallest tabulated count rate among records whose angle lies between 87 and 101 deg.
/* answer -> 0.8504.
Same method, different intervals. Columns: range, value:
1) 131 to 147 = 0.7989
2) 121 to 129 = 0.9542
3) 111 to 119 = 0.779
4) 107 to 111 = 1.209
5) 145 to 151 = 1.058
